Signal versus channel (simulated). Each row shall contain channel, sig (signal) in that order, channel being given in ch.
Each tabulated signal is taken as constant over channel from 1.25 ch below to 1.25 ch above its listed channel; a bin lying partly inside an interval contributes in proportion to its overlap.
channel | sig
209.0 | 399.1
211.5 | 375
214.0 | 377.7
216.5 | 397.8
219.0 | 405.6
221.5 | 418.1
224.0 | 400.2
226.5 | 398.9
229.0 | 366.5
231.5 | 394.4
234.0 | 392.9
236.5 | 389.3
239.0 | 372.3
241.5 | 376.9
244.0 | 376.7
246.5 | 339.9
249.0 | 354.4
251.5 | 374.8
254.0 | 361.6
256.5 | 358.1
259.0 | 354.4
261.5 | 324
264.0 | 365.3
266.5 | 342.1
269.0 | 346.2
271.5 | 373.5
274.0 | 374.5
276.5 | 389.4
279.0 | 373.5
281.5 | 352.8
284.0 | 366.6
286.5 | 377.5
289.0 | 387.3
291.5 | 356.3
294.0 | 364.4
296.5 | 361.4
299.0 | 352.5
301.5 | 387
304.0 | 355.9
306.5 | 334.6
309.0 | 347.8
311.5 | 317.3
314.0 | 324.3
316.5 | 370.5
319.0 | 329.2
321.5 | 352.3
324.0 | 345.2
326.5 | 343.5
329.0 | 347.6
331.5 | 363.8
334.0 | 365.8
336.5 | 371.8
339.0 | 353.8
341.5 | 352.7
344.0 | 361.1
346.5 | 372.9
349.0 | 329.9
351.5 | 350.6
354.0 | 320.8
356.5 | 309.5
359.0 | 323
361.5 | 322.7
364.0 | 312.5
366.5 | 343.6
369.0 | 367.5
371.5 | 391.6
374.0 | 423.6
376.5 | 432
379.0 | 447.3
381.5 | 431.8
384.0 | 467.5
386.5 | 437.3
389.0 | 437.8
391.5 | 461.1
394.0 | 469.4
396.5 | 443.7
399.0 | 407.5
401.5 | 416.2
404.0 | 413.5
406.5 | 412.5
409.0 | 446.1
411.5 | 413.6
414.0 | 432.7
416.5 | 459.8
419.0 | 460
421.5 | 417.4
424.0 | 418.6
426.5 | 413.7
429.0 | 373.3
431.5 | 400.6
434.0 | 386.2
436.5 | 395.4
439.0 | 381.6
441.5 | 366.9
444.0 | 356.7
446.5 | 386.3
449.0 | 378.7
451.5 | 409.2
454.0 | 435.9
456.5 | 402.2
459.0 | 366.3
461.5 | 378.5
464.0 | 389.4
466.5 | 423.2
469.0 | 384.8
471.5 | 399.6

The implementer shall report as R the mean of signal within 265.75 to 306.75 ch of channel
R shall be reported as 365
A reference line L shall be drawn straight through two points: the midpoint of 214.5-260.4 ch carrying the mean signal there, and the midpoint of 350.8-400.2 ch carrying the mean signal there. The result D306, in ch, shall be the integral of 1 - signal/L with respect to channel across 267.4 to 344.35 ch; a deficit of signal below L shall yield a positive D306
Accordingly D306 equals 5.8 ch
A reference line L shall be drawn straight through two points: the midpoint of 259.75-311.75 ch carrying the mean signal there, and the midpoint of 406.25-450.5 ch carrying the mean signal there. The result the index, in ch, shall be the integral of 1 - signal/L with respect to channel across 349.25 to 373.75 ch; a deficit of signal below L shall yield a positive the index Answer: 2.8 ch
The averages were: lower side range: 360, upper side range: 405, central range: 341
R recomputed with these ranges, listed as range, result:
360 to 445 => 411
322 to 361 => 347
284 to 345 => 355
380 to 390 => 444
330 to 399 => 384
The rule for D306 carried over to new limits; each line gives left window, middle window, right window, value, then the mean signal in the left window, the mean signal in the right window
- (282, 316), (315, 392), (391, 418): 5.0 ch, 357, 434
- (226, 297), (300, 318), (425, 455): 1.2 ch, 368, 390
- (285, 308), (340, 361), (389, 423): 3.1 ch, 364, 435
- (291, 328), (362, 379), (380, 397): 1.9 ch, 349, 450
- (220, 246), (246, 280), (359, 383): 2.4 ch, 387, 383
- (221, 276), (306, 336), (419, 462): 2.6 ch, 370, 394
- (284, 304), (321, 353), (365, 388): 3.1 ch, 368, 415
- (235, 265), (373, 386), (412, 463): -1.7 ch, 363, 401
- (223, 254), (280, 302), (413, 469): 1.0 ch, 377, 401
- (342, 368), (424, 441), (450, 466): -0.5 ch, 335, 398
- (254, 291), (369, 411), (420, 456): -5.0 ch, 363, 395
